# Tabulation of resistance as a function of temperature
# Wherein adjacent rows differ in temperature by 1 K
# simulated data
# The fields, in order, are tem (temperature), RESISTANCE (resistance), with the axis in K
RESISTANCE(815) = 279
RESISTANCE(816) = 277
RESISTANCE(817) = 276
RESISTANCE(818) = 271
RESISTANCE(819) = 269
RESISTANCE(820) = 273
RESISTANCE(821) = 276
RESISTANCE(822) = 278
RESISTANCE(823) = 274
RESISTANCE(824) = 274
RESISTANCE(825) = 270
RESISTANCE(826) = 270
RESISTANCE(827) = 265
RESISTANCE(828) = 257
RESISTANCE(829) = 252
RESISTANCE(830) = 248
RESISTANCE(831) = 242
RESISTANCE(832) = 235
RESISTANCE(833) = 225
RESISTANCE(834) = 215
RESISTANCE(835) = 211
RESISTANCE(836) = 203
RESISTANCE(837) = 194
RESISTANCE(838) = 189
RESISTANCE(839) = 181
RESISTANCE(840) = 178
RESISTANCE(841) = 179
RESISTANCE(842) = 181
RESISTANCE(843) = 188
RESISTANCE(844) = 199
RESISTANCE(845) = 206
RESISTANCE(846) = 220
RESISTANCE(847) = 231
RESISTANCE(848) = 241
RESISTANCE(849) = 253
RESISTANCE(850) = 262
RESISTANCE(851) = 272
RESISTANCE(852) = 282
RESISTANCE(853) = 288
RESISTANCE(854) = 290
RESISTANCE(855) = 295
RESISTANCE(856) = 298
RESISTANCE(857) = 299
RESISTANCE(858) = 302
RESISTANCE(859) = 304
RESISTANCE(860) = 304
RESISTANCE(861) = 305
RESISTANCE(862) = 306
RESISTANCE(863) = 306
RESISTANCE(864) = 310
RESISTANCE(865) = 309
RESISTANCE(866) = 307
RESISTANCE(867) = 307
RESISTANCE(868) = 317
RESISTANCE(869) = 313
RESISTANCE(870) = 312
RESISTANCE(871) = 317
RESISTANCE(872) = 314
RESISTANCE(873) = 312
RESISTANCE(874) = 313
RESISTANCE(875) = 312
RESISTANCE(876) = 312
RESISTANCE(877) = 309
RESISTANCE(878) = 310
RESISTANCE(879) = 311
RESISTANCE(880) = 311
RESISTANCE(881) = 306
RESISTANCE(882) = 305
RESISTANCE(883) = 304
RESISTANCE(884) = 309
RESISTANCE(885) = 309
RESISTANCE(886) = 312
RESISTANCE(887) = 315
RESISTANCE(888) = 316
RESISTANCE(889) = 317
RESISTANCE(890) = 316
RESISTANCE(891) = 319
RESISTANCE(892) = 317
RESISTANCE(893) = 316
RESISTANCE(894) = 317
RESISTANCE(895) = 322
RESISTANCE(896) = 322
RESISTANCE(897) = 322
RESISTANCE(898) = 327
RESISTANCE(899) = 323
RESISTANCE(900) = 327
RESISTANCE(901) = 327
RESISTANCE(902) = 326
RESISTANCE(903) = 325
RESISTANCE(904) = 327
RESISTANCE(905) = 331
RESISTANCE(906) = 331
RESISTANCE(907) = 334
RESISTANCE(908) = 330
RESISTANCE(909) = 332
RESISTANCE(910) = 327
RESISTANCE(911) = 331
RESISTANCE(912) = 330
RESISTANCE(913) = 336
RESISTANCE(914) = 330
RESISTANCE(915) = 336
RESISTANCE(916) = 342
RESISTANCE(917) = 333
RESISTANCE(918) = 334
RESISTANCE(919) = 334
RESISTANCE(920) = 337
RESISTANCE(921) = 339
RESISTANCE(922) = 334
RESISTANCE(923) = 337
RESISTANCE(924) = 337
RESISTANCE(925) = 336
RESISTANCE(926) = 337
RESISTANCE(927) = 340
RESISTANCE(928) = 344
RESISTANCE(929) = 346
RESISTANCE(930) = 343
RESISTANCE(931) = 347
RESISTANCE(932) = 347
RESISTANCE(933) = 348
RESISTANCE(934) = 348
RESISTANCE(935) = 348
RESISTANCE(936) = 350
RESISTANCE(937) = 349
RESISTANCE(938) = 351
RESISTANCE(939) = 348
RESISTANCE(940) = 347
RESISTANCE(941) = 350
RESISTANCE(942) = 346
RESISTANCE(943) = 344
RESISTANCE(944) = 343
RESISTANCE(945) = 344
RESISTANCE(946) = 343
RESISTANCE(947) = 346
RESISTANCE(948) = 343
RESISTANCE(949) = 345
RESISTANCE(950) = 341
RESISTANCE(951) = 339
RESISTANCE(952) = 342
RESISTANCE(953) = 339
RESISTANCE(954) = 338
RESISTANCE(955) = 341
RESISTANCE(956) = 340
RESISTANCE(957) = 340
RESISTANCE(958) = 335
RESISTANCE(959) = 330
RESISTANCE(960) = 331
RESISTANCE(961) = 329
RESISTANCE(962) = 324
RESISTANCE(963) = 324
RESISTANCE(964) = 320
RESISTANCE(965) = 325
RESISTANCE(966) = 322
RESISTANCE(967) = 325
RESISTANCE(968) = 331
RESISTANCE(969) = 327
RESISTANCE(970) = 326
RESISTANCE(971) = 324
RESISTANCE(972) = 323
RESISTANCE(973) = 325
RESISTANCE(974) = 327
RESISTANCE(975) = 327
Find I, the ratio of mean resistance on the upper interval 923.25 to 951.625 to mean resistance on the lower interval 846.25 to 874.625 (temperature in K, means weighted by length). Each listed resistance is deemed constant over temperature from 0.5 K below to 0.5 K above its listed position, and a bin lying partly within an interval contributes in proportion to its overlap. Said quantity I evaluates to 1.2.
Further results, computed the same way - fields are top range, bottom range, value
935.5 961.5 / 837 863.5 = 1.36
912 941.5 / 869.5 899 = 1.09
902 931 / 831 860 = 1.41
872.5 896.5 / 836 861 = 1.28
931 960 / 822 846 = 1.53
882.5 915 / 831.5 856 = 1.42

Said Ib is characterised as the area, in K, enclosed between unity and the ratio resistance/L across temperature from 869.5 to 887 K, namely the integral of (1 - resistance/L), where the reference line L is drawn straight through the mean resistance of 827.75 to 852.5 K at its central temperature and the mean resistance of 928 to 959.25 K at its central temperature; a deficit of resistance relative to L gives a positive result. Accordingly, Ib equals -2.90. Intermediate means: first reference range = 221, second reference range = 344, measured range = 311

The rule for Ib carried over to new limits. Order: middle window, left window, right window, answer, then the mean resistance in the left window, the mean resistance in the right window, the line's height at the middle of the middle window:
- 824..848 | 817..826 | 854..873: 5.4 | 273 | 307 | 285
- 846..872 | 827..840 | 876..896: -2.6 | 221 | 313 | 266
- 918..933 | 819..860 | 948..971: -1.6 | 246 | 332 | 308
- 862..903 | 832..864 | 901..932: -3.4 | 246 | 335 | 291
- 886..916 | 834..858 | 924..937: -1.9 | 233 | 344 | 306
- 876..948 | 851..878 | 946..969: -2.4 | 305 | 334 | 320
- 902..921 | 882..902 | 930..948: -0.1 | 318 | 347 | 330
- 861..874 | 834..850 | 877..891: -2.0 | 206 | 311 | 270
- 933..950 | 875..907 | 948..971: -0.9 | 318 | 332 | 329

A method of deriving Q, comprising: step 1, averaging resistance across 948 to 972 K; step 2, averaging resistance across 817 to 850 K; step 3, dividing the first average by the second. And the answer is 1.4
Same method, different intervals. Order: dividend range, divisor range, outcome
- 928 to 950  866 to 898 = 1.10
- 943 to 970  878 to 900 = 1.06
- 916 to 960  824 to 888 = 1.26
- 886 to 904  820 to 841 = 1.36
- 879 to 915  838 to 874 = 1.19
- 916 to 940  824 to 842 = 1.52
